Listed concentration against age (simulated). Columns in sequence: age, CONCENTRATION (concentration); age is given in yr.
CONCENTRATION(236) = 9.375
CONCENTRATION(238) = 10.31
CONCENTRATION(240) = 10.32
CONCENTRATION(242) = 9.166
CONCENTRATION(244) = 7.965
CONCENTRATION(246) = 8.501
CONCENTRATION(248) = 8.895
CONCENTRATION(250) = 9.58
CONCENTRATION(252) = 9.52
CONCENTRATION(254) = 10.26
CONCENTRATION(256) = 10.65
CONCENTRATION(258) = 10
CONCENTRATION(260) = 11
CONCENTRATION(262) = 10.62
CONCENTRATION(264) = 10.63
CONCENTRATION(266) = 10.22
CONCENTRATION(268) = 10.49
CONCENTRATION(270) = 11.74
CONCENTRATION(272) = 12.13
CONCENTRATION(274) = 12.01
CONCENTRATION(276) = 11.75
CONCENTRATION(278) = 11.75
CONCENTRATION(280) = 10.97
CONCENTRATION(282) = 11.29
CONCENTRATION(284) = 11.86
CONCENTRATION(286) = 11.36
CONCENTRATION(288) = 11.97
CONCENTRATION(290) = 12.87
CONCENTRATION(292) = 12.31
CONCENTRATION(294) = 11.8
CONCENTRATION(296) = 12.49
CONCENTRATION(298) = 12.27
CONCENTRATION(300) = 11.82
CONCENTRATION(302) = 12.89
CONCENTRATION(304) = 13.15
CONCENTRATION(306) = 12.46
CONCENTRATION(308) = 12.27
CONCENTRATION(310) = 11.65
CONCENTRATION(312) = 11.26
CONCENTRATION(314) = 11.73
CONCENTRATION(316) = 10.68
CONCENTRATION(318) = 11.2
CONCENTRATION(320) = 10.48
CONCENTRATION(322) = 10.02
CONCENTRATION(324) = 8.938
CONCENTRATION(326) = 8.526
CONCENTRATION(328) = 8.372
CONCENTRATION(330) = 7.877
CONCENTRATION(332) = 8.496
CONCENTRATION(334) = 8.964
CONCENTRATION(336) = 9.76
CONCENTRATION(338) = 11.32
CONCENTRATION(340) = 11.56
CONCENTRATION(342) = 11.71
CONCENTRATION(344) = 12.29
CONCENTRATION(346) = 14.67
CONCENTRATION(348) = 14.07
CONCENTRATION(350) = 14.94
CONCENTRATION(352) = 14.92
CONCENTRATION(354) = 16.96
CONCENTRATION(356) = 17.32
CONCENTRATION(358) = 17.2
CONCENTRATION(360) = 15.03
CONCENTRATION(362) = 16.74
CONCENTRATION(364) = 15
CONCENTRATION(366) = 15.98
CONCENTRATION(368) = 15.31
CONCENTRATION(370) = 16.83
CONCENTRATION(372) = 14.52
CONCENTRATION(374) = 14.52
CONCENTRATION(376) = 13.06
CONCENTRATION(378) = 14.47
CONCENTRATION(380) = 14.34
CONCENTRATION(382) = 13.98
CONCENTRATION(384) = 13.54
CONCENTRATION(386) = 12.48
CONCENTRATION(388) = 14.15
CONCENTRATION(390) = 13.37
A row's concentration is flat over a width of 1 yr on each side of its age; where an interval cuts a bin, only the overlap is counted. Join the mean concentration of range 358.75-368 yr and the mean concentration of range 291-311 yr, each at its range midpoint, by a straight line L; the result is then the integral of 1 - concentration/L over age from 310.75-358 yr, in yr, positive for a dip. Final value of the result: 8.4 yr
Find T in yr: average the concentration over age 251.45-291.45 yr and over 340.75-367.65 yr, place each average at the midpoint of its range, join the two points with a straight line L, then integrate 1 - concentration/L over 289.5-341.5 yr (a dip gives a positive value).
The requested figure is 8.7 yr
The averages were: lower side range 11.2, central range 11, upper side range 15.1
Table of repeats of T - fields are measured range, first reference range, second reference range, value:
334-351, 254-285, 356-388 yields 1.86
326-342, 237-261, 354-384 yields 4.83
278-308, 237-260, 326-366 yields -2.55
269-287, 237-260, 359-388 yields -1.40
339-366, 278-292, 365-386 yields -1.91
